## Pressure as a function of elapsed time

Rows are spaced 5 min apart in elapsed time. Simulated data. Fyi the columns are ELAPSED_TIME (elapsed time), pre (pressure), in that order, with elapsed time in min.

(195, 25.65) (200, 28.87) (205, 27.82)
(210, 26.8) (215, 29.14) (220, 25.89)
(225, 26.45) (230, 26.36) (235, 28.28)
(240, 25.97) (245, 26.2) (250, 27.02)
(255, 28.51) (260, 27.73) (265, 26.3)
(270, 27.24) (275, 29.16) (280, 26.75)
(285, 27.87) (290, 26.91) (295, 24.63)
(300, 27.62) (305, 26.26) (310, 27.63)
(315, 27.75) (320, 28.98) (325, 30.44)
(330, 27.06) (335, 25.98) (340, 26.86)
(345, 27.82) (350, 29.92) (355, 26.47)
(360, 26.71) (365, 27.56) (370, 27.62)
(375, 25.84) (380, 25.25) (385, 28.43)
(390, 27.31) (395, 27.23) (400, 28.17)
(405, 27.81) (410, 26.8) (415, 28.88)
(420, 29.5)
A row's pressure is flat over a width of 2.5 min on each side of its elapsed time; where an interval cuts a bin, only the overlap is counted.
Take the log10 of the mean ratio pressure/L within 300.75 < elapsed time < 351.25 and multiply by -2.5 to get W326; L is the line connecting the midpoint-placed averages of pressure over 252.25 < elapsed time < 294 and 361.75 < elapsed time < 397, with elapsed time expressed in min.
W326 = -0.02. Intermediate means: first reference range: 27.5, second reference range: 27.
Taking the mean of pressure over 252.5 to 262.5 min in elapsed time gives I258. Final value 28.1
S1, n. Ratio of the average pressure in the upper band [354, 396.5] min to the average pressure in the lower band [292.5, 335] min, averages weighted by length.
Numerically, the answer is 1.0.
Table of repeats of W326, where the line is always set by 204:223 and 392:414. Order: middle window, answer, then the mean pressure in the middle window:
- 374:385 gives 0.06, 26.2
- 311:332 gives -0.04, 28.5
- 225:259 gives 0.01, 27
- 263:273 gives 0.02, 26.9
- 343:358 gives -0.02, 28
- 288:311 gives 0.04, 26.5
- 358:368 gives 0.01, 27.2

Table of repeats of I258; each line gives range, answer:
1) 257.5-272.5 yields 27.1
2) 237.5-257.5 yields 26.9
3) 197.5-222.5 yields 27.7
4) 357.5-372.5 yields 27.3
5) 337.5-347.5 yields 27.3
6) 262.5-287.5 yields 27.5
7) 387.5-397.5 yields 27.3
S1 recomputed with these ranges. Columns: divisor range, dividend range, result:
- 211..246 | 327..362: 1.01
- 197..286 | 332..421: 1.00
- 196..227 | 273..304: 0.99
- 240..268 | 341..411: 1.01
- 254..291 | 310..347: 1.01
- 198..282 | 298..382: 1.00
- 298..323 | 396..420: 1.01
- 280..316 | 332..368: 1.02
